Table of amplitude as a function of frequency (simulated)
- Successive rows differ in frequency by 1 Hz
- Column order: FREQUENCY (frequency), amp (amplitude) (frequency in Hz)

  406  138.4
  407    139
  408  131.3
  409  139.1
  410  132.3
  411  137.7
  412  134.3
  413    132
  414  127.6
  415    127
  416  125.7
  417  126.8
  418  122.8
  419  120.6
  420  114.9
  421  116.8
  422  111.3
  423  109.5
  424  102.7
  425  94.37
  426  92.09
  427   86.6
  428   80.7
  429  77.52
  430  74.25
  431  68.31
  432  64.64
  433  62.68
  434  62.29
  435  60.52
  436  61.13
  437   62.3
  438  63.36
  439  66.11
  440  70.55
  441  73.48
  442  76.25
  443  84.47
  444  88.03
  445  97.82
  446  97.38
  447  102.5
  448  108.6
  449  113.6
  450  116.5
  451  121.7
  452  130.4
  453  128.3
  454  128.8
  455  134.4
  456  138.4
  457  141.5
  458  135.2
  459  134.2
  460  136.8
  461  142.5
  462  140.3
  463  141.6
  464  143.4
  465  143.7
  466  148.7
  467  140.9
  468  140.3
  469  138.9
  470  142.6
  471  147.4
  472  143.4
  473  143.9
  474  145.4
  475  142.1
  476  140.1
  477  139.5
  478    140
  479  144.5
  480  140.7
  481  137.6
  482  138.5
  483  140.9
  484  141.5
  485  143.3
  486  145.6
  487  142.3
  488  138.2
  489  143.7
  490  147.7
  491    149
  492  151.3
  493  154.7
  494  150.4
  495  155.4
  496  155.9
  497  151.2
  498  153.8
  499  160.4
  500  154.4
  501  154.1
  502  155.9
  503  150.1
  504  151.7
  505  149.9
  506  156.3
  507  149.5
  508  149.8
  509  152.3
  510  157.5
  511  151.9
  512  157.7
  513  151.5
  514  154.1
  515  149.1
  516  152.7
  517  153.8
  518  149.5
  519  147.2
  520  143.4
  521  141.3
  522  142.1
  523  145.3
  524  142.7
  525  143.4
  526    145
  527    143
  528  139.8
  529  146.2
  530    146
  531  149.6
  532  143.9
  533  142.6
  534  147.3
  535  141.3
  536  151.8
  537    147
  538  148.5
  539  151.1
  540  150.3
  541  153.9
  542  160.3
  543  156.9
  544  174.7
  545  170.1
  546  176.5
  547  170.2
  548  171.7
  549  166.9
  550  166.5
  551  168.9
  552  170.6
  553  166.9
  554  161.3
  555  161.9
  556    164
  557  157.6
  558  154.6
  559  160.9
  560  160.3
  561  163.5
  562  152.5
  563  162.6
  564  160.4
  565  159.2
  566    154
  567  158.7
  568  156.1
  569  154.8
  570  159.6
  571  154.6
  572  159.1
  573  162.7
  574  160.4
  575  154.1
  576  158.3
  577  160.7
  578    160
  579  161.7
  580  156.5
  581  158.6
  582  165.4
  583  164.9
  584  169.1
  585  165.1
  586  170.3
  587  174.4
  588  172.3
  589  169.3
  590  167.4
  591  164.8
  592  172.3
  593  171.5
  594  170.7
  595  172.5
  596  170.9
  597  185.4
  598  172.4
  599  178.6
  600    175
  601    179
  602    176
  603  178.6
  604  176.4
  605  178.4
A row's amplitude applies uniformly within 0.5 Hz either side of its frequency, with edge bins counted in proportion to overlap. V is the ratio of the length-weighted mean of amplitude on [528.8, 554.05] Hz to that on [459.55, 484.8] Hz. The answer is 1.11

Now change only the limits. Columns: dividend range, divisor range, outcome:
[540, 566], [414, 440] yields 1.80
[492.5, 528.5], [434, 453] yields 1.69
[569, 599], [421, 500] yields 1.37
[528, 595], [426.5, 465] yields 1.59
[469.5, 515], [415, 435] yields 1.55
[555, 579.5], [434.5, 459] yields 1.58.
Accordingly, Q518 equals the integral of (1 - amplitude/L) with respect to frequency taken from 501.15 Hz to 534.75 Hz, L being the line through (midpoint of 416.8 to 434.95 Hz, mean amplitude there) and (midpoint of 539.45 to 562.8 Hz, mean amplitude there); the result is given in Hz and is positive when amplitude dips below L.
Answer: -1.0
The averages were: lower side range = 92.5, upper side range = 163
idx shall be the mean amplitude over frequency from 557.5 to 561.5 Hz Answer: 160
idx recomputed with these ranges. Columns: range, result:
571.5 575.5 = 159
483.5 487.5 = 143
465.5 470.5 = 142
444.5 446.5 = 97.6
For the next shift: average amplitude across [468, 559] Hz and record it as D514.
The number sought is 151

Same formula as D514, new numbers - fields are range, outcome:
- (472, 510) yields 148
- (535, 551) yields 161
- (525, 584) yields 158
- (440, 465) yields 119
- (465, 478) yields 143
